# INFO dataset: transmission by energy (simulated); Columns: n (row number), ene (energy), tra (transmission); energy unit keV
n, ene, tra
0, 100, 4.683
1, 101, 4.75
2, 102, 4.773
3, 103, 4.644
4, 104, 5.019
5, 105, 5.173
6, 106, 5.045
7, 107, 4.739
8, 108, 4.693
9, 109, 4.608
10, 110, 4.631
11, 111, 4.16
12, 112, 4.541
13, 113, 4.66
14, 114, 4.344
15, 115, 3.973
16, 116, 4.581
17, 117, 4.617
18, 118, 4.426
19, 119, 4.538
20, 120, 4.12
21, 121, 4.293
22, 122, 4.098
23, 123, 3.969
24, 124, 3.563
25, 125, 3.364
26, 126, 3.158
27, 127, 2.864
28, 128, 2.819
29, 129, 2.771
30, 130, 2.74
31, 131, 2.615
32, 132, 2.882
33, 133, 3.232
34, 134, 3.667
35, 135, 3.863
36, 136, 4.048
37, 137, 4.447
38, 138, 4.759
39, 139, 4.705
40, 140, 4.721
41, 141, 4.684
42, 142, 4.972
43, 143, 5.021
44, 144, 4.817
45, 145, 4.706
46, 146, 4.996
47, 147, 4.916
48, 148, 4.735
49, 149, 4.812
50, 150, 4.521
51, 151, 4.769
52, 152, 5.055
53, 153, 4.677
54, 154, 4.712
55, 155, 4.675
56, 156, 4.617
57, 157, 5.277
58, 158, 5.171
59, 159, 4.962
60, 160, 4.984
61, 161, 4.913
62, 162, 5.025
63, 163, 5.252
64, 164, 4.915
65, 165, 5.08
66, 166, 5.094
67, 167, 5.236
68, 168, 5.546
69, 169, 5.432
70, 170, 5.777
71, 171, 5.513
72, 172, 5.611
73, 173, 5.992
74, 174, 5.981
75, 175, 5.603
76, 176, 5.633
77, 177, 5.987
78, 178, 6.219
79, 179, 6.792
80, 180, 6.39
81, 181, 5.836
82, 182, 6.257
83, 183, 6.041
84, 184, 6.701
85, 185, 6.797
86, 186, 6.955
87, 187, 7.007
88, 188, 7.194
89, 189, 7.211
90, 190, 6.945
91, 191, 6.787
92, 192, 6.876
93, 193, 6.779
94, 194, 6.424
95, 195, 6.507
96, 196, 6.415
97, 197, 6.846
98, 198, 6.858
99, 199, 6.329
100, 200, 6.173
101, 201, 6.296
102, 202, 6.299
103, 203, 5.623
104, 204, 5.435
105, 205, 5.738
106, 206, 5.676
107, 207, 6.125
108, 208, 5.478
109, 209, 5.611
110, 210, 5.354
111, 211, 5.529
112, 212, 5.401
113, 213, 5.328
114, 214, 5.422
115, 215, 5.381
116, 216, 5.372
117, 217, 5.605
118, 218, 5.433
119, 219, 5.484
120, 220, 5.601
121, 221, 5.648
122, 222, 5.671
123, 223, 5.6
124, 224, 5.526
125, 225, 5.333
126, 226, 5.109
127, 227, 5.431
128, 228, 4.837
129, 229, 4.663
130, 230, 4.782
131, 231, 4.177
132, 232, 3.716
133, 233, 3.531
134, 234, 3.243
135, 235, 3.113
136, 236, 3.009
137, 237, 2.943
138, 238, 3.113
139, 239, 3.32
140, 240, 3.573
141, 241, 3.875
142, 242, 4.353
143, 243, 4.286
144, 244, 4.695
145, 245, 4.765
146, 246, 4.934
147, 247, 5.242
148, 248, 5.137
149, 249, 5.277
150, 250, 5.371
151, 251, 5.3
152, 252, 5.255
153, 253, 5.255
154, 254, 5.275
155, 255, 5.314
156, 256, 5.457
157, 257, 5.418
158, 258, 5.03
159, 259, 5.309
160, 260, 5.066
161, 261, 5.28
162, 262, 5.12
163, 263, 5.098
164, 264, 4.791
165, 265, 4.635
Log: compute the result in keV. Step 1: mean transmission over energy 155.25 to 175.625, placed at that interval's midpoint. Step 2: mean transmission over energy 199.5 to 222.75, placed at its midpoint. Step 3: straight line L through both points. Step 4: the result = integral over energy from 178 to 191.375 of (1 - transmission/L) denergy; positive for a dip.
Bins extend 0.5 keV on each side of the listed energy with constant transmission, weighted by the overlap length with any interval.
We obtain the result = -3.0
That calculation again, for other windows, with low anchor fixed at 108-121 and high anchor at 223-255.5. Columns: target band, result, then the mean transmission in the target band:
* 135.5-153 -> -1.14 keV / 4.74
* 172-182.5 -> -3.69 keV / 6.05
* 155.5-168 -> -1.68 keV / 5.06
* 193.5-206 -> -4.84 keV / 6.22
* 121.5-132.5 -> 3.16 keV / 3.17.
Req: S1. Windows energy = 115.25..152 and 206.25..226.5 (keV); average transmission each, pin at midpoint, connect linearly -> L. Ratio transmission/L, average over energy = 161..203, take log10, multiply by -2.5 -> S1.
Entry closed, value -0.24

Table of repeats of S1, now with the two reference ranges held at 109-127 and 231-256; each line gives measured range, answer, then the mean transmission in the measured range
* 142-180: -0.232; 5.23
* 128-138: 0.222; 3.41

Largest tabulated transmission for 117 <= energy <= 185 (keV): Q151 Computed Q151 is 6.797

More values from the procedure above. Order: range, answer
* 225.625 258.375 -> 5.457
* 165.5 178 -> 6.219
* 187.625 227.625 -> 7.211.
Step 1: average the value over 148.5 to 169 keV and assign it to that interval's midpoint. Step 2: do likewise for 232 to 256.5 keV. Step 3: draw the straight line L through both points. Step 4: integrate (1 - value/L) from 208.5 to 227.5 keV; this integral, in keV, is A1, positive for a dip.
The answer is -3.7 keV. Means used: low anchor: 4.98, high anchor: 4.39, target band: 5.47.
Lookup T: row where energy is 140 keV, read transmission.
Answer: 4.721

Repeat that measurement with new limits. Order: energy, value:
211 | 5.529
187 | 7.007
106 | 5.045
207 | 6.125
